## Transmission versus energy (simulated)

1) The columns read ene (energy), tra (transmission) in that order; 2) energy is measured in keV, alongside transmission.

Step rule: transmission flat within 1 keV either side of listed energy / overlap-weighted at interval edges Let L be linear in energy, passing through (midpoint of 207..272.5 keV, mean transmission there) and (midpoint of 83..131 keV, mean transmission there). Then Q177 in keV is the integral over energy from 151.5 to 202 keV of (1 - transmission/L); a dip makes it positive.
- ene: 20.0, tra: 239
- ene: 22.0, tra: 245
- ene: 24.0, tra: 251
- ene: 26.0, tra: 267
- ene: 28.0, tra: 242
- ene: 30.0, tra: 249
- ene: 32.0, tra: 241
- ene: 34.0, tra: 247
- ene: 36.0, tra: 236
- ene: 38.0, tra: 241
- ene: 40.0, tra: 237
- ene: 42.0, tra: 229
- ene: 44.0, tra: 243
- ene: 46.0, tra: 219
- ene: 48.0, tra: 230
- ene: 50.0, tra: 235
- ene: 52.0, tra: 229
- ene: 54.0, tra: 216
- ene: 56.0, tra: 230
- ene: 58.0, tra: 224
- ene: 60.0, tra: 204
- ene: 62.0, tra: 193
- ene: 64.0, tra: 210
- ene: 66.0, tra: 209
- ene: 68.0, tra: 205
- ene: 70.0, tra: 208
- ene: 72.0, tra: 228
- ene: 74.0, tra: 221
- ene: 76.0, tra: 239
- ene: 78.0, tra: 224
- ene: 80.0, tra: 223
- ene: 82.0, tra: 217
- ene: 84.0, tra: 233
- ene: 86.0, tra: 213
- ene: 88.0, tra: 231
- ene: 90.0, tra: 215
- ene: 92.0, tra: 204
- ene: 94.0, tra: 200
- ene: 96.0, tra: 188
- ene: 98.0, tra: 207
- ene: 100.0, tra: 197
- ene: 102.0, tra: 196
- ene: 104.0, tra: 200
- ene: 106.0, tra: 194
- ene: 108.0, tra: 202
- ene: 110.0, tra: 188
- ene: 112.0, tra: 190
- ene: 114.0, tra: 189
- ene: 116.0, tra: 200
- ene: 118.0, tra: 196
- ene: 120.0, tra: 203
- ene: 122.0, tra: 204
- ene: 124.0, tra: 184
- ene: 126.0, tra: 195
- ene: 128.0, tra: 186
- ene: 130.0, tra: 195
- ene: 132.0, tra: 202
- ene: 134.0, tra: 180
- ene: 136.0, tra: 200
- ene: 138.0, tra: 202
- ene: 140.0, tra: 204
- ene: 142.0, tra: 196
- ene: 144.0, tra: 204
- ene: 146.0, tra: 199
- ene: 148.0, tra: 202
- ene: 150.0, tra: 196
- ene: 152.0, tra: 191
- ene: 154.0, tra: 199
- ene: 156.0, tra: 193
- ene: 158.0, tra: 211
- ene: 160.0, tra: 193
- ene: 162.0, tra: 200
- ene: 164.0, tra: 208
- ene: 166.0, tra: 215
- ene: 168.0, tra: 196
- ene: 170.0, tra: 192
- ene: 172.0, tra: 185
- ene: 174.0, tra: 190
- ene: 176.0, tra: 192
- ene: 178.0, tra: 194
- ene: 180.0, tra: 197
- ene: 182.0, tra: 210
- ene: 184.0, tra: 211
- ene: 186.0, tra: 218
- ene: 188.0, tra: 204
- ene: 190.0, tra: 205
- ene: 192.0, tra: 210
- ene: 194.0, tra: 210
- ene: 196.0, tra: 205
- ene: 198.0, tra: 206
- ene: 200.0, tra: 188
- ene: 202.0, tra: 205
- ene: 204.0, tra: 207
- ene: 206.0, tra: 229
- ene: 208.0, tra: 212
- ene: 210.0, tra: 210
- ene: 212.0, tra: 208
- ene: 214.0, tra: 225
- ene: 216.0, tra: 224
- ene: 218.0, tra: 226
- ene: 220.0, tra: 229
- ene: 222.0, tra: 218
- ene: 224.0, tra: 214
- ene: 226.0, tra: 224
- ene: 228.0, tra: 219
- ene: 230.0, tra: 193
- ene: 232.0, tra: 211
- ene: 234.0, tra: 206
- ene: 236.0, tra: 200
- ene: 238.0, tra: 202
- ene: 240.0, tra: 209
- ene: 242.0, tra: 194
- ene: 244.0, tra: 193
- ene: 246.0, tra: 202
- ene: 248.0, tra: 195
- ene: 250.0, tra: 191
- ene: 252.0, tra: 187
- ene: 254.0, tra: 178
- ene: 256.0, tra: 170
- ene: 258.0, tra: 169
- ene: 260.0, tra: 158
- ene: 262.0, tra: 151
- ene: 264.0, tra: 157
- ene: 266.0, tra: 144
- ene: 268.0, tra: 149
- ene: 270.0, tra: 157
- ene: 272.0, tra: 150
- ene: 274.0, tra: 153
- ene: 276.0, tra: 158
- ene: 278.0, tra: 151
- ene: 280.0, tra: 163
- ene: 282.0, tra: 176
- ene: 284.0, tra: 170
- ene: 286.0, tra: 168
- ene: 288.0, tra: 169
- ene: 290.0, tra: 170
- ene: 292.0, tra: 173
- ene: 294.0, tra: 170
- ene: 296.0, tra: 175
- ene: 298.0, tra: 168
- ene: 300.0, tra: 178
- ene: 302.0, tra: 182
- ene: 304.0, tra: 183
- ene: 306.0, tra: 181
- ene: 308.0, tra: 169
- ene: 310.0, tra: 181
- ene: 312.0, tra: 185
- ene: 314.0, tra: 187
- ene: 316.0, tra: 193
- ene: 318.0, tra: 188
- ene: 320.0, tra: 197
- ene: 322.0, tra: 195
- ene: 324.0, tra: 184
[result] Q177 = -1.1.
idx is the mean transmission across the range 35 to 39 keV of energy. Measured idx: 238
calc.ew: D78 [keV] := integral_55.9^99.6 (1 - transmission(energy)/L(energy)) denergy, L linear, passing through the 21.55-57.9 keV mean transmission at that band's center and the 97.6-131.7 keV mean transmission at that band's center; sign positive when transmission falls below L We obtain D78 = 0.4 keV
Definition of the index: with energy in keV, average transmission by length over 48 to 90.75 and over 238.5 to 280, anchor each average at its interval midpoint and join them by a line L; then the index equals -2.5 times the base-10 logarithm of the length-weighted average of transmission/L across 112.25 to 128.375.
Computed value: 0.06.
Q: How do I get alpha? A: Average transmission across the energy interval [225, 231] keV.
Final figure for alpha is 212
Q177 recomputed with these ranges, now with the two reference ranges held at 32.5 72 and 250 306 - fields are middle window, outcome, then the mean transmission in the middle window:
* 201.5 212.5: -1.7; 212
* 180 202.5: -2.1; 206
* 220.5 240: -3.4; 210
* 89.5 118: 1.8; 197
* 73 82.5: -0.3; 225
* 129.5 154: 0.4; 198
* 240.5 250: -1.2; 196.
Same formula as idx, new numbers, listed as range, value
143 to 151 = 200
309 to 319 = 187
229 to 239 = 202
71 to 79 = 228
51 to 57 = 225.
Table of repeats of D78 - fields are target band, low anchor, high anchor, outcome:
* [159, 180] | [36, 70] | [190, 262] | 1.3 keV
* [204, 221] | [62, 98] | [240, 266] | -3.0 keV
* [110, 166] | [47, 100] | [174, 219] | 3.9 keV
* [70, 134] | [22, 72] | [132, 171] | 2.6 keV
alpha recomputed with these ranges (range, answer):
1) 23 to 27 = 259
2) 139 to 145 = 201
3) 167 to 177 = 191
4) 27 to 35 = 245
